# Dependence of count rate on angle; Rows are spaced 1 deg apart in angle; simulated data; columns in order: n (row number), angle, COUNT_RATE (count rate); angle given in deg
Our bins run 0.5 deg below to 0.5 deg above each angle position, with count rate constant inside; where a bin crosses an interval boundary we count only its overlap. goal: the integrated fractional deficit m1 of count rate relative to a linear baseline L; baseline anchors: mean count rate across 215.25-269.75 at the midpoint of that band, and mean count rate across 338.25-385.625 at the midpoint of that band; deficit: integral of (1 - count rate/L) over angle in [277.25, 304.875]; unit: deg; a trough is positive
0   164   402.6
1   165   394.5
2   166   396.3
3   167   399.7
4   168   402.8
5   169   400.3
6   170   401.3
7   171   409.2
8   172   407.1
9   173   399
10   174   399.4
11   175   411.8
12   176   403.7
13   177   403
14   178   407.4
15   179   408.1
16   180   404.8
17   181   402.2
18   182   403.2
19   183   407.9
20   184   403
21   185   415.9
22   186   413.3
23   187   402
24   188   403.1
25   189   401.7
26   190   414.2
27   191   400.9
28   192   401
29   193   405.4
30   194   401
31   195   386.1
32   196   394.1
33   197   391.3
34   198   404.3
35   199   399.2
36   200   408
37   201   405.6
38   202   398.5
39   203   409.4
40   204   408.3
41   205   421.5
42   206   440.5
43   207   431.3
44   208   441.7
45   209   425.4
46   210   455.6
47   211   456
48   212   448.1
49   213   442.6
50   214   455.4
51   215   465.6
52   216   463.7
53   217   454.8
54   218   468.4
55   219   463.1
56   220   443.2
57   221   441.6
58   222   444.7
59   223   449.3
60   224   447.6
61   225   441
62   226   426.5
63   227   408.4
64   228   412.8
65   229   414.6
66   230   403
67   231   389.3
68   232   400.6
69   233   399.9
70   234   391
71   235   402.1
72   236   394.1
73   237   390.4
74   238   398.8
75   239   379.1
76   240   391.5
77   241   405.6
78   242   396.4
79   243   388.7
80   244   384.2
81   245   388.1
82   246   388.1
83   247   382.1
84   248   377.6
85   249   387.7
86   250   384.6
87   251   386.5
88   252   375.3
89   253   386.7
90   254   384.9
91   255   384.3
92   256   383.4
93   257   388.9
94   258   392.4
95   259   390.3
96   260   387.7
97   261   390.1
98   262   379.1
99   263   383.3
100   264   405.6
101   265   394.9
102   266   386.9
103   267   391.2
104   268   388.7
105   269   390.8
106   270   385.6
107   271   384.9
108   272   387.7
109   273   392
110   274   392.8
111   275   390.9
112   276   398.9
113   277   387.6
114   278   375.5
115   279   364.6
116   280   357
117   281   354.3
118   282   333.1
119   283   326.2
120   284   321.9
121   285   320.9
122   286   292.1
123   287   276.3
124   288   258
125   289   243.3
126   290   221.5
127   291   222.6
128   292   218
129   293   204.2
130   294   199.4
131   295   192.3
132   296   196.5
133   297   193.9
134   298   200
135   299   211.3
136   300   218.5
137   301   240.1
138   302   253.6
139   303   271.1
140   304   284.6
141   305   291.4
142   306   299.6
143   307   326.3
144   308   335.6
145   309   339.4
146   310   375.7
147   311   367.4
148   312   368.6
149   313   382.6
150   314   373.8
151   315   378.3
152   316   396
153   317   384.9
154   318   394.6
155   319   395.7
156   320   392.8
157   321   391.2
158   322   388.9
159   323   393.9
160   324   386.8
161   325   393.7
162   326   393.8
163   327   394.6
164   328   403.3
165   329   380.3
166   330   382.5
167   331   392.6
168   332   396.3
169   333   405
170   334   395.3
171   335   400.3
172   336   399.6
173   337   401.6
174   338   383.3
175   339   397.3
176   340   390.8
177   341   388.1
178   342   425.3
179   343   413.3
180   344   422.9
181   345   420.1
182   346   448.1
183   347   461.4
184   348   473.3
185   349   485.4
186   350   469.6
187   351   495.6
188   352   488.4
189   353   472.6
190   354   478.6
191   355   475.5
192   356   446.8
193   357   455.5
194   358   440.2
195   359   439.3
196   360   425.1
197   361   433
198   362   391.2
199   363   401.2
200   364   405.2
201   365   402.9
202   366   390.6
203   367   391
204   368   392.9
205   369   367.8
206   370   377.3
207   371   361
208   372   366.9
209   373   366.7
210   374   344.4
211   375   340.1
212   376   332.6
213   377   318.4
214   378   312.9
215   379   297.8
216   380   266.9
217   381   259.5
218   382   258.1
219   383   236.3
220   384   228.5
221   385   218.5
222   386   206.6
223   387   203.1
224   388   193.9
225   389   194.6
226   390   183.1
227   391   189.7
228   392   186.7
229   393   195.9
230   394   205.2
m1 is 9.1 deg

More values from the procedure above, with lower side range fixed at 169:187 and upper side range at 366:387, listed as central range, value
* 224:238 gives -1.0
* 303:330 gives -2.3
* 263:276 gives -1.0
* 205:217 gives -1.8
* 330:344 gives -2.9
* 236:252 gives -0.6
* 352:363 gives -4.3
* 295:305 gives 3.3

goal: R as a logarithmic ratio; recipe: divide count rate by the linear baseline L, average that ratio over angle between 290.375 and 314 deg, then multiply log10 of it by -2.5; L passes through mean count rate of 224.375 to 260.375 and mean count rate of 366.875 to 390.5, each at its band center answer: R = 0.270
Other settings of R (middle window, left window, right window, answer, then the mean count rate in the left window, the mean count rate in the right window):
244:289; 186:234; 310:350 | 0.12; 423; 402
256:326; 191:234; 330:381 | 0.23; 425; 403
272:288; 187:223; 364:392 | 0.06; 426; 296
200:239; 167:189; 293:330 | -0.12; 405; 327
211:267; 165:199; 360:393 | -0.09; 403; 307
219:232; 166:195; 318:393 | -0.08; 404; 371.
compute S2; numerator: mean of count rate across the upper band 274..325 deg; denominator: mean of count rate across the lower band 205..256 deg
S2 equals 0.76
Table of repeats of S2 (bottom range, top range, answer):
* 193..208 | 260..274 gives 0.95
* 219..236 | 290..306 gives 0.54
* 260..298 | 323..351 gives 1.26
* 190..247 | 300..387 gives 0.90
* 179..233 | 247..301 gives 0.79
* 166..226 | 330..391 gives 0.89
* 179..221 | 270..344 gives 0.81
